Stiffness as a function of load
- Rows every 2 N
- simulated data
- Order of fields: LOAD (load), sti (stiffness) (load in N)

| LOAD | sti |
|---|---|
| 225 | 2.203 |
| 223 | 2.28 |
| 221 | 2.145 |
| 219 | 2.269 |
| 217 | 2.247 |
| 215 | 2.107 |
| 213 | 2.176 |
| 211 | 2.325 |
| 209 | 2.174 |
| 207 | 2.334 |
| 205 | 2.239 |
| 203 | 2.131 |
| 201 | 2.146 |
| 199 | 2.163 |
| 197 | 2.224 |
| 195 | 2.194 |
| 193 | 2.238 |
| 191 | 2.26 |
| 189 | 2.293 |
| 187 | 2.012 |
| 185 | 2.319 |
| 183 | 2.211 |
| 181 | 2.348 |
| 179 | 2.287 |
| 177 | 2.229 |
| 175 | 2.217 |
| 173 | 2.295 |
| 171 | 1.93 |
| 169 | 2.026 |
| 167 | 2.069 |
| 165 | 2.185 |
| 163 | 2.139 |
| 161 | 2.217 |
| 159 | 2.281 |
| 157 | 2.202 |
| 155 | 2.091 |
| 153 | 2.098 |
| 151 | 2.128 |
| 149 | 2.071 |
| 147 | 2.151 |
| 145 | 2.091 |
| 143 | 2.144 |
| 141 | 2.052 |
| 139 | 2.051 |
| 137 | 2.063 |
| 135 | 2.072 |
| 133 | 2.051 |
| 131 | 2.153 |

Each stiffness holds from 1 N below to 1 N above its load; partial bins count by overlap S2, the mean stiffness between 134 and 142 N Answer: 2.06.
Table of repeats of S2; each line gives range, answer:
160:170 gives 2.13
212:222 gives 2.19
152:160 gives 2.17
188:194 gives 2.26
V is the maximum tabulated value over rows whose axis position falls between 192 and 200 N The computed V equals 2.238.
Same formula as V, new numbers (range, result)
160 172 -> 2.217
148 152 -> 2.128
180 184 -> 2.348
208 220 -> 2.325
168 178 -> 2.295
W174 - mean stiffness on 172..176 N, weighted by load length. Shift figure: 2.26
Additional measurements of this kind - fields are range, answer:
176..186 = 2.28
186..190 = 2.15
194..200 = 2.19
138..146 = 2.08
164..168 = 2.13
